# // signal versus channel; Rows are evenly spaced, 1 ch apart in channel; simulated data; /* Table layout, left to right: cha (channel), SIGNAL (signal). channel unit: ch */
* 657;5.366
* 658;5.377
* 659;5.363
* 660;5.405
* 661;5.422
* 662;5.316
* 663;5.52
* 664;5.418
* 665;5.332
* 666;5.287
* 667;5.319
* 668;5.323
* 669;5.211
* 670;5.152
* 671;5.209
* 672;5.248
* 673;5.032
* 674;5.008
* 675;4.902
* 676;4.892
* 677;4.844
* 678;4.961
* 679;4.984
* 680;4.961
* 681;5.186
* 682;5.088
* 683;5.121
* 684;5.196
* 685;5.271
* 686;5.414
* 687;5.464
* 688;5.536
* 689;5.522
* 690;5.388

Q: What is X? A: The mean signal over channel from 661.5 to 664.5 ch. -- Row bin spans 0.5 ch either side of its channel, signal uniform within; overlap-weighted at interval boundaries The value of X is 5.42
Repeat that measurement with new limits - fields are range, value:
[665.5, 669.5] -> 5.29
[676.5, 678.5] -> 4.9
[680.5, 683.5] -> 5.13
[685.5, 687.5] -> 5.44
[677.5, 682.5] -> 5.04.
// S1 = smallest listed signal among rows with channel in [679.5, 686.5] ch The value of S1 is 4.961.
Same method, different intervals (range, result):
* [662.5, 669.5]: 5.211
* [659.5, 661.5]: 5.405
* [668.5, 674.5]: 5.008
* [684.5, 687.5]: 5.271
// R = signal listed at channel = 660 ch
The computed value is 5.405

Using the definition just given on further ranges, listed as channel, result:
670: 5.152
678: 4.961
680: 4.961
